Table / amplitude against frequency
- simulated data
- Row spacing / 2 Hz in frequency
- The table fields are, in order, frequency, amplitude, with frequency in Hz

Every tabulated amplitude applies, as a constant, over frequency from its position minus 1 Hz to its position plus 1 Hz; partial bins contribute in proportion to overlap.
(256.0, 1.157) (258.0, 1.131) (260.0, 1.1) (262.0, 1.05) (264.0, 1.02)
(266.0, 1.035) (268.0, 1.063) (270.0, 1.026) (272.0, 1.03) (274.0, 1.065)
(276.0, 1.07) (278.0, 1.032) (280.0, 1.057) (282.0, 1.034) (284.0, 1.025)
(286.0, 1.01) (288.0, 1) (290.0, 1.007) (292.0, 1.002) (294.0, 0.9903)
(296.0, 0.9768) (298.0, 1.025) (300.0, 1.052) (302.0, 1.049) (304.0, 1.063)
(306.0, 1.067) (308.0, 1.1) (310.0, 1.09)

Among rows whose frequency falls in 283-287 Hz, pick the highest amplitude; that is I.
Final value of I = 1.025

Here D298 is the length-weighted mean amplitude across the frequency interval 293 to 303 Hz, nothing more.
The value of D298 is 1.02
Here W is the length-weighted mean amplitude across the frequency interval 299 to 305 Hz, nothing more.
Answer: 1.05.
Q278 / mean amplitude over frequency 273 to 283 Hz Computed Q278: 1.05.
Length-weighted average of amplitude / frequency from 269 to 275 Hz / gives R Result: 1.04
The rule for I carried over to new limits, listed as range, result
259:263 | 1.1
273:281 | 1.07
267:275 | 1.065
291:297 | 1.002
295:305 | 1.063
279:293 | 1.057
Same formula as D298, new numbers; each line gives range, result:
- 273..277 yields 1.07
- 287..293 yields 1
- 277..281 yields 1.04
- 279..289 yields 1.03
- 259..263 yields 1.08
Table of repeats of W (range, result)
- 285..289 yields 1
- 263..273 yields 1.03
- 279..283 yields 1.05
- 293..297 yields 0.984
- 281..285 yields 1.03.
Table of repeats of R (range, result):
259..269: 1.05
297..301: 1.04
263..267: 1.03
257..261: 1.12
